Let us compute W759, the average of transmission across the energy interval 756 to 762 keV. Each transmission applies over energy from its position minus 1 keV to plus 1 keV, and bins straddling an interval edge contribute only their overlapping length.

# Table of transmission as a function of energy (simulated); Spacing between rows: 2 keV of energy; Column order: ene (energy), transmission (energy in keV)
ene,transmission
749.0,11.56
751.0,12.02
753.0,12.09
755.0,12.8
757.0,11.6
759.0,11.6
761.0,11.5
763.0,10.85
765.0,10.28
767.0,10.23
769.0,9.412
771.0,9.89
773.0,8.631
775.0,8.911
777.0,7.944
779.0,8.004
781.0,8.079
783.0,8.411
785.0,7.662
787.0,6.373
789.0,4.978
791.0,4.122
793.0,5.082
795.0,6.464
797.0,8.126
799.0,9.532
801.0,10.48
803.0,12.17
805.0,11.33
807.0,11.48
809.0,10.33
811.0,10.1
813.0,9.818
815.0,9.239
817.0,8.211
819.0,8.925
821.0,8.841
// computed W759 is 11.6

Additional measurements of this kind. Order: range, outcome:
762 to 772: 10.1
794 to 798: 7.29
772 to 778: 8.5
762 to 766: 10.6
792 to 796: 5.77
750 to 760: 12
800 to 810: 11.2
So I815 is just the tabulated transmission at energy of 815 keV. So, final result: 9.239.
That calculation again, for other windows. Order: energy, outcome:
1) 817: 8.211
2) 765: 10.28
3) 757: 11.6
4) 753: 12.09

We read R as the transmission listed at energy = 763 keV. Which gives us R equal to 10.85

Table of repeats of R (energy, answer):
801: 10.48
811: 10.1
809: 10.33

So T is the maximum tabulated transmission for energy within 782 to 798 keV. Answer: 8.411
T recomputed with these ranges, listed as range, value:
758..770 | 11.6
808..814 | 10.33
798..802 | 10.48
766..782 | 10.23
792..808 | 12.17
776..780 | 8.004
